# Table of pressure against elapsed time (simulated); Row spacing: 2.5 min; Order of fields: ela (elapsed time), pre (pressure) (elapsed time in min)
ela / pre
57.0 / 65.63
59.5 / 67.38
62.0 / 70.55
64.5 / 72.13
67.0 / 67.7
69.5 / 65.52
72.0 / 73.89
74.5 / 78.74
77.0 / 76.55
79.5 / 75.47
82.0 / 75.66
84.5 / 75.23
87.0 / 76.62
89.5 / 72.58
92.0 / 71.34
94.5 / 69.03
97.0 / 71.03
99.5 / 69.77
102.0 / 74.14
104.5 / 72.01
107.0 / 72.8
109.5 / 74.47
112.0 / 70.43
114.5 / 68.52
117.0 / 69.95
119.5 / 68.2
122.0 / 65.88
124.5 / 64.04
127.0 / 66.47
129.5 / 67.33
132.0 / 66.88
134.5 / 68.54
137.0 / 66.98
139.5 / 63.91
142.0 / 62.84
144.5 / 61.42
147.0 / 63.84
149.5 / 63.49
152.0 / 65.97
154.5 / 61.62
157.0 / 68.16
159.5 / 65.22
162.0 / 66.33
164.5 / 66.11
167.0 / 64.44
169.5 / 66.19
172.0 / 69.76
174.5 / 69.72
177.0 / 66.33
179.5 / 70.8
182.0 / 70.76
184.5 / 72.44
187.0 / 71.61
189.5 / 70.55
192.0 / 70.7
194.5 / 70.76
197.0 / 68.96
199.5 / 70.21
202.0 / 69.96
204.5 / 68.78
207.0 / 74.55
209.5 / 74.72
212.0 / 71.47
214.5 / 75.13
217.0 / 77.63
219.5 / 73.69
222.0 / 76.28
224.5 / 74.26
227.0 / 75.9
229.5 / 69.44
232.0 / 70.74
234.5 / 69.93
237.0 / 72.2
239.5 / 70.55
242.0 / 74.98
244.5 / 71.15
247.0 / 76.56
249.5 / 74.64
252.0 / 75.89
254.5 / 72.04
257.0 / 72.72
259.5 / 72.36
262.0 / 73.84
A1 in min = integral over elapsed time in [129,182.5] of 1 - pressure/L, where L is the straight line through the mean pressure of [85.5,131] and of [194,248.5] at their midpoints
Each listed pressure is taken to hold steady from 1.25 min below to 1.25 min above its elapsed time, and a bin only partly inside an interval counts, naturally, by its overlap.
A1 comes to 3.9 min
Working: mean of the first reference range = 70.3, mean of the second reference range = 72.7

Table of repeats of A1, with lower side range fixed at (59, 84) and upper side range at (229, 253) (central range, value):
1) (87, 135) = 1.8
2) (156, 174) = 1.5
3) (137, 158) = 2.5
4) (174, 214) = 1.0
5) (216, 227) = -0.4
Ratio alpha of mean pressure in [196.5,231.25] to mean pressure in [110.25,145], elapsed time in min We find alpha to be 1.1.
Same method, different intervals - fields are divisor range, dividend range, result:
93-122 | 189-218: 1.02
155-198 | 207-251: 1.07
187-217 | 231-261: 1.02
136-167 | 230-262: 1.13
